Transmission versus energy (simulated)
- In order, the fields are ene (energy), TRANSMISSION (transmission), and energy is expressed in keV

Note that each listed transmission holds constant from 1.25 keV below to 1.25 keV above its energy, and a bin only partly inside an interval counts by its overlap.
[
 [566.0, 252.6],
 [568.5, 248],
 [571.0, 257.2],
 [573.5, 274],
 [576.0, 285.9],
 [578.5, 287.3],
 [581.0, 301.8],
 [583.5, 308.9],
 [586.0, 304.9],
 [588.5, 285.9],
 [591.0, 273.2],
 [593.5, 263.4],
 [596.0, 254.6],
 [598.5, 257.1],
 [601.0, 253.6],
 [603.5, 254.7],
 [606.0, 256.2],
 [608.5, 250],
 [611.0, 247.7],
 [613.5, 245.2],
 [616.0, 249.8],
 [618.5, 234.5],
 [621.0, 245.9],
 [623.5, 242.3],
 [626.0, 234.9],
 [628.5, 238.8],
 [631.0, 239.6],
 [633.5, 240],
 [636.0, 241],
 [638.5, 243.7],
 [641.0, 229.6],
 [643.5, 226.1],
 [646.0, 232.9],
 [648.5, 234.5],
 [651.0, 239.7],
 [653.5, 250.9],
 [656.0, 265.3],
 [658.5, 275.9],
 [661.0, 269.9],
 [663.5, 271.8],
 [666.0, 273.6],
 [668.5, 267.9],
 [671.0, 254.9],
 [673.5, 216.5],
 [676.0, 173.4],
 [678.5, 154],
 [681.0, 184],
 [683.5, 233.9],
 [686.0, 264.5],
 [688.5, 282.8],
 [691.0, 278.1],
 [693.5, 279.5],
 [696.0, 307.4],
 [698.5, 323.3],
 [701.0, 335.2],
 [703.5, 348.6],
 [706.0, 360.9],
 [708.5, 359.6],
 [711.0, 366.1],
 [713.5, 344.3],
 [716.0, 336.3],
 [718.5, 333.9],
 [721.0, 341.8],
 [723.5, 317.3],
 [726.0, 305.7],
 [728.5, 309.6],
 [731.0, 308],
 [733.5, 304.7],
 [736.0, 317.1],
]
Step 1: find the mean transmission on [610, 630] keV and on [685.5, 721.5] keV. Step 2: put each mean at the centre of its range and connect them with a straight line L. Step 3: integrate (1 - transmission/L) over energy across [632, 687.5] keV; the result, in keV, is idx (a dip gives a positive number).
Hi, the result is 8.3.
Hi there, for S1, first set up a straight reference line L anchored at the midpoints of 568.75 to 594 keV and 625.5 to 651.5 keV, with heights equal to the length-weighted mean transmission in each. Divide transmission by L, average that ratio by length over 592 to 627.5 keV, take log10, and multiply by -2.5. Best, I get 0.05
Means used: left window 283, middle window 249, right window 236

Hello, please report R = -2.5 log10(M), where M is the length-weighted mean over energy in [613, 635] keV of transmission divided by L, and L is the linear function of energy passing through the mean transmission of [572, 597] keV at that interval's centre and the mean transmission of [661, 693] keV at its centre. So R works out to 0.10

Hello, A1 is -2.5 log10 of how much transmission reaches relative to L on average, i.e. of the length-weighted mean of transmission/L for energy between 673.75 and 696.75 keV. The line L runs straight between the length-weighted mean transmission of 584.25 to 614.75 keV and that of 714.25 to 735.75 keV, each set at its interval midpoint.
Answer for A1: 0.26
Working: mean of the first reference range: 263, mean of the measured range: 237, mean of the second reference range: 320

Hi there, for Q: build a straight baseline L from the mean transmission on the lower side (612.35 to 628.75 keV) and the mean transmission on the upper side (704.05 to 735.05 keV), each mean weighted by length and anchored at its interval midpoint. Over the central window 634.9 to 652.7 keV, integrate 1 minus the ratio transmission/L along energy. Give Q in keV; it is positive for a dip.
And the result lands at 1.8 keV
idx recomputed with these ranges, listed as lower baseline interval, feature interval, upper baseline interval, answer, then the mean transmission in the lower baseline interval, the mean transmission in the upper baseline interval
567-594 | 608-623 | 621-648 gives 0.45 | 281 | 237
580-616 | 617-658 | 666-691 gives 1.41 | 267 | 231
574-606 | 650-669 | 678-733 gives 1.91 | 277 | 305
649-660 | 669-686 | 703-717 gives 4.93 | 257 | 353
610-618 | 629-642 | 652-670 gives 0.86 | 246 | 267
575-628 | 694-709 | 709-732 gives -0.72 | 263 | 330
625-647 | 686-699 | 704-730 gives 0.74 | 236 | 338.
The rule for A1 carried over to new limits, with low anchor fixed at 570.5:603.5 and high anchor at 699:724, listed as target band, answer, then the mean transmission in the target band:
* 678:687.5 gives 0.46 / 215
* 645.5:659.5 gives 0.24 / 250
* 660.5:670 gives 0.18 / 270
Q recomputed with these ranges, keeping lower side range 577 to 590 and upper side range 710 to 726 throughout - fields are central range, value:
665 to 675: 2.2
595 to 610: 2.4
